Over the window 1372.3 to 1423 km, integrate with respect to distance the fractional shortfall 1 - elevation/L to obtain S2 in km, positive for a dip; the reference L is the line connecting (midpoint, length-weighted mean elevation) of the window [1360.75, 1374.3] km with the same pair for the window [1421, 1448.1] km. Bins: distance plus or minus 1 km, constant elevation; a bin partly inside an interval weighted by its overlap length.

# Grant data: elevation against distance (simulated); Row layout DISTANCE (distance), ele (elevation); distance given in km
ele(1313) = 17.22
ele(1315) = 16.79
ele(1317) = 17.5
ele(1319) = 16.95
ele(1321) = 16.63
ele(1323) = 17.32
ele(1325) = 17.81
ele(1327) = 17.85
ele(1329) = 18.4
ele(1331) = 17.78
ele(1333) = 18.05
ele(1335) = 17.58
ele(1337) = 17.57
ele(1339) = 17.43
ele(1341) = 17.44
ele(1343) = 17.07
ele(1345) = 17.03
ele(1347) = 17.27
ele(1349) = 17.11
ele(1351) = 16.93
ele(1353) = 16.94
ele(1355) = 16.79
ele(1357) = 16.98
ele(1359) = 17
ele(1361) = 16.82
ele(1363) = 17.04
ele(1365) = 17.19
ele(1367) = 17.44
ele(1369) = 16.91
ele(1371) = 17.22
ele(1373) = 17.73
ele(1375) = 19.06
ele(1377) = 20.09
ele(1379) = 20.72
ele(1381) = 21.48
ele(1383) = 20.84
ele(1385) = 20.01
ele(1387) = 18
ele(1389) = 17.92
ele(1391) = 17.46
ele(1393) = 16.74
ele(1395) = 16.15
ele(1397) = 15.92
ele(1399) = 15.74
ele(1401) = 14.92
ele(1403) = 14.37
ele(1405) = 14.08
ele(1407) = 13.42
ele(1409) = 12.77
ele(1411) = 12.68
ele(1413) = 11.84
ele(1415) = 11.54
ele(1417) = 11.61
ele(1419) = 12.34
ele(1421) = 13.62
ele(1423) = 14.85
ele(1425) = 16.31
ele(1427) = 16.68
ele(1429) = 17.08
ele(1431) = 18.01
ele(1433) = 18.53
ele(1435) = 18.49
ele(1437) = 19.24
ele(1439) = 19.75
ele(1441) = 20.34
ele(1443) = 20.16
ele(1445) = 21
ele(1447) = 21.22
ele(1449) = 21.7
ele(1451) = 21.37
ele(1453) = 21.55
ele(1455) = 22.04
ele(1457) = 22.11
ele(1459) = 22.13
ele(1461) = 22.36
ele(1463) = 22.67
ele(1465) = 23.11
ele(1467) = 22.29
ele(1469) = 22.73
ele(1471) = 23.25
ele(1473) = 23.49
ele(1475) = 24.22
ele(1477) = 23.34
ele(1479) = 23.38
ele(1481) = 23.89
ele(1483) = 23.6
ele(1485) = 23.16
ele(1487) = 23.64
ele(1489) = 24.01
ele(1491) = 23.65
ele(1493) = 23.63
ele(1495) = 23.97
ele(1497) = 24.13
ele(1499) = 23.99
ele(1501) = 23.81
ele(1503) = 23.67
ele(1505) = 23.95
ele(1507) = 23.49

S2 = 4.9 km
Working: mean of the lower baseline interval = 17.3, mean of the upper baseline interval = 18.4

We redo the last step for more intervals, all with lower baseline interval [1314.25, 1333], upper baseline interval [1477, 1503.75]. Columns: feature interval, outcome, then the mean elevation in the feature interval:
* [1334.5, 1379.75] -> 2.95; 17.5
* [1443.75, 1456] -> 0.42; 21.5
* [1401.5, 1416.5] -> 5.58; 13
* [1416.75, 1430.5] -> 4.09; 14.9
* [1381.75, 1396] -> 1.21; 18.2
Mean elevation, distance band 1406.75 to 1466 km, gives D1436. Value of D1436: 18.1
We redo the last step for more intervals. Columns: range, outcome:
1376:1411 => 17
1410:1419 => 12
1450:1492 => 23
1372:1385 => 20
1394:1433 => 14.5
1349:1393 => 18.1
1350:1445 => 16.8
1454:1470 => 22.4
